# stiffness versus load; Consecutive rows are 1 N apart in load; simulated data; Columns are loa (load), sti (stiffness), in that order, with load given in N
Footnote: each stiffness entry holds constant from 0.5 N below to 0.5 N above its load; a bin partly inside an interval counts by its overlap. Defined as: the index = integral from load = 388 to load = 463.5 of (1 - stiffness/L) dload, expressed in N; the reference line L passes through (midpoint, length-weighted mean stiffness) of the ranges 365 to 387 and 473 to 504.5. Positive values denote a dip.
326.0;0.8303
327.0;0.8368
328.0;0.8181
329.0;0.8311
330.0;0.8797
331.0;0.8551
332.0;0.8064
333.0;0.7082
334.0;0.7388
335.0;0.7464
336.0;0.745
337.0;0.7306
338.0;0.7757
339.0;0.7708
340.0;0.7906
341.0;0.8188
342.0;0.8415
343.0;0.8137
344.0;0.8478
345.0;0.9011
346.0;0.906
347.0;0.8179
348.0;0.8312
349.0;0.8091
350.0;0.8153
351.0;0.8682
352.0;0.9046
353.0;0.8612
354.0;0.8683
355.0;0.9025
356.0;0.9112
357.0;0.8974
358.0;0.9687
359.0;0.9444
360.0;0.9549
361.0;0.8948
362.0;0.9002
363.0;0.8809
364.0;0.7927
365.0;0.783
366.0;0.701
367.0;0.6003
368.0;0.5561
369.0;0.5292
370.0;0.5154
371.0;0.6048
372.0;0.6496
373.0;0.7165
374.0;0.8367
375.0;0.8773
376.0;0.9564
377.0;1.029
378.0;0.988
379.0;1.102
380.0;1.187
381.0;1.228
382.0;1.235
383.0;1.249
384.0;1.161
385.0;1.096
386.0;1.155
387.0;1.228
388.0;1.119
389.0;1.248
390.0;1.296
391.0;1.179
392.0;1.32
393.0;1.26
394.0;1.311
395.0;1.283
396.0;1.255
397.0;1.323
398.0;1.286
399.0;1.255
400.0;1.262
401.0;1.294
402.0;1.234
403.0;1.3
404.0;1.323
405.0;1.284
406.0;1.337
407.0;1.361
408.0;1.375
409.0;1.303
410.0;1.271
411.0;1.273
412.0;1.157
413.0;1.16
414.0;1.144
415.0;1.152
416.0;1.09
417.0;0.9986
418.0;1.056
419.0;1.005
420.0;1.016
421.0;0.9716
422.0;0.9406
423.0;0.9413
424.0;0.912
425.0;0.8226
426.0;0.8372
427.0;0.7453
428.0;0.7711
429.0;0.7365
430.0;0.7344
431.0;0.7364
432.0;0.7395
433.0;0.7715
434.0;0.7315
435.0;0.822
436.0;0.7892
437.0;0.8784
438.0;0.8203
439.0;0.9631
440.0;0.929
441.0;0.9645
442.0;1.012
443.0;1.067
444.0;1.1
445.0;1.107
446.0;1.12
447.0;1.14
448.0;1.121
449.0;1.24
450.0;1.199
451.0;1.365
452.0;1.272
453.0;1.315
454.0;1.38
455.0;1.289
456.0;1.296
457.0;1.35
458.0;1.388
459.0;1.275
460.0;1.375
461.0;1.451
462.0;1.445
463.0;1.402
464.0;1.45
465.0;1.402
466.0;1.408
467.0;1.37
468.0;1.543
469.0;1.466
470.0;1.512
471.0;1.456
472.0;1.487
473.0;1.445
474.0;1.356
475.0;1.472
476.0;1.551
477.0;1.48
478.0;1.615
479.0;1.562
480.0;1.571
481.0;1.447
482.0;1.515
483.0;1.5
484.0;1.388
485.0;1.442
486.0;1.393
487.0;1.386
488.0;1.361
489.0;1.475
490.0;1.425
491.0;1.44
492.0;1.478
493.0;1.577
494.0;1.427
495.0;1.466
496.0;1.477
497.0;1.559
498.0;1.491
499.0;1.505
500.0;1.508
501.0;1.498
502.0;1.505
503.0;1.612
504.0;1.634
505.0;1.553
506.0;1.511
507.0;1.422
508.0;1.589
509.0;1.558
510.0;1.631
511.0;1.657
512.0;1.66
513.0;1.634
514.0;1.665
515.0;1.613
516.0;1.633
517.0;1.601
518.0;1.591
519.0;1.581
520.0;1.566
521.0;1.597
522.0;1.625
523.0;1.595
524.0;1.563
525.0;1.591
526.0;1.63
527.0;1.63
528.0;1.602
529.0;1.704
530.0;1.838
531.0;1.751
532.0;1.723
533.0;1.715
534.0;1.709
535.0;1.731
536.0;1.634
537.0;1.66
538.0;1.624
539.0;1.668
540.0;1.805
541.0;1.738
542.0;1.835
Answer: 1.4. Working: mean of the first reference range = 0.908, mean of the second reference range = 1.49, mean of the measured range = 1.13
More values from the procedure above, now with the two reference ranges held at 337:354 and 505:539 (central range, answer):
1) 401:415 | -1.92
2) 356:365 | 0.03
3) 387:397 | -2.02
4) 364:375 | 3.22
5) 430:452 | 4.97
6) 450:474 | -0.57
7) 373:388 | -1.35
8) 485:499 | 0.34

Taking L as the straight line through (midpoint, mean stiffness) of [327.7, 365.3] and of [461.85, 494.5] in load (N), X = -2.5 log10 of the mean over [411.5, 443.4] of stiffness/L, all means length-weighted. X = 0.31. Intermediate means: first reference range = 0.841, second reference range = 1.46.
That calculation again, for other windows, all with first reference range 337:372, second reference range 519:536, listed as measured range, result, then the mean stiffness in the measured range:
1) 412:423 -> 0.06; 1.05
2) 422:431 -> 0.38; 0.815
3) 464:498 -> -0.03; 1.47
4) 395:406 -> -0.24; 1.28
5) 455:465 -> -0.04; 1.38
